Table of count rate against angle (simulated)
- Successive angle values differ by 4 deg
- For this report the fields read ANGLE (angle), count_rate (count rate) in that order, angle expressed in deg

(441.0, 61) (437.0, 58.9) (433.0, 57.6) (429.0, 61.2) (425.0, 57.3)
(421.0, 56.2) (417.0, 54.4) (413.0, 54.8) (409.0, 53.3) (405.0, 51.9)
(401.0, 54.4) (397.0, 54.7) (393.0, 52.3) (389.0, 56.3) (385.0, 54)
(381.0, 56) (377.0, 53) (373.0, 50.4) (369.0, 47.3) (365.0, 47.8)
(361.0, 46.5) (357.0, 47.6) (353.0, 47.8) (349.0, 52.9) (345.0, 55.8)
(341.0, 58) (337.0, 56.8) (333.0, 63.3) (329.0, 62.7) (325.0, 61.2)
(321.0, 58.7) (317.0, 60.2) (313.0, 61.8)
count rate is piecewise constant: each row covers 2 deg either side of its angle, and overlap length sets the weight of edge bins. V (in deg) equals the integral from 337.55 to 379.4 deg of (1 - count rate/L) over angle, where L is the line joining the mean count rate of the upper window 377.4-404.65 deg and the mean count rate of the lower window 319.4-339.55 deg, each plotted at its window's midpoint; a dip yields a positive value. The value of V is 4.8 deg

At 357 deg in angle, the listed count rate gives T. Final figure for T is 47.6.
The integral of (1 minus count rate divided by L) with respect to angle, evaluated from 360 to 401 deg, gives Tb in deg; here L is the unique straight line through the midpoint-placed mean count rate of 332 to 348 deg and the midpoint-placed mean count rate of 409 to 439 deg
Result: 3.8 deg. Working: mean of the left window 57.8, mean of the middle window 52.1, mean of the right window 56.9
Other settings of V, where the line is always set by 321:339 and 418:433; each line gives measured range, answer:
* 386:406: 1.6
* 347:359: 2.1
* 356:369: 2.7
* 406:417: 0.8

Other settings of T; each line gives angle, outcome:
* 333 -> 63.3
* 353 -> 47.8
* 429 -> 61.2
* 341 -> 58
